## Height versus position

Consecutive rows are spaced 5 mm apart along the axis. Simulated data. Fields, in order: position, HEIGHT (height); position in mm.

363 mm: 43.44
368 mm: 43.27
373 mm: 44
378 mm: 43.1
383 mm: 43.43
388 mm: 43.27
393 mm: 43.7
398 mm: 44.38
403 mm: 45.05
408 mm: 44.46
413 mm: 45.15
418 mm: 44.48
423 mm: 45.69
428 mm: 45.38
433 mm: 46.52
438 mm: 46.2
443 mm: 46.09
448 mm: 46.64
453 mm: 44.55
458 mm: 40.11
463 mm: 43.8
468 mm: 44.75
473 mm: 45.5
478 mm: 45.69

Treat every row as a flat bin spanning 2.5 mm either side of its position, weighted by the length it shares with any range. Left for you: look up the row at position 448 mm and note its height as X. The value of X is 46.64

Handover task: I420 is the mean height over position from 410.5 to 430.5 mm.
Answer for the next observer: 45.2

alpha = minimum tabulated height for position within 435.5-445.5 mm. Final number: 46.09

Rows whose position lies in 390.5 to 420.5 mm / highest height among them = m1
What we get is 45.15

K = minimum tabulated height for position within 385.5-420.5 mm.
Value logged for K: 43.27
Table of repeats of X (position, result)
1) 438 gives 46.2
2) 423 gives 45.69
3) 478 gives 45.69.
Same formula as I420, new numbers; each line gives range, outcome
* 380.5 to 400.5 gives 43.7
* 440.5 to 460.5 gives 44.3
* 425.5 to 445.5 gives 46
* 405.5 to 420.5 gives 44.7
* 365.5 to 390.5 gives 43.4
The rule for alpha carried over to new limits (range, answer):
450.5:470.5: 40.11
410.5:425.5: 44.48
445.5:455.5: 44.55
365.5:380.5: 43.1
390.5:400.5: 43.7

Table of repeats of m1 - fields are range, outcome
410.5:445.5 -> 46.52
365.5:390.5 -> 44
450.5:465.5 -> 44.55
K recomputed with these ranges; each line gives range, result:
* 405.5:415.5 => 44.46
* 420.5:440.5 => 45.38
